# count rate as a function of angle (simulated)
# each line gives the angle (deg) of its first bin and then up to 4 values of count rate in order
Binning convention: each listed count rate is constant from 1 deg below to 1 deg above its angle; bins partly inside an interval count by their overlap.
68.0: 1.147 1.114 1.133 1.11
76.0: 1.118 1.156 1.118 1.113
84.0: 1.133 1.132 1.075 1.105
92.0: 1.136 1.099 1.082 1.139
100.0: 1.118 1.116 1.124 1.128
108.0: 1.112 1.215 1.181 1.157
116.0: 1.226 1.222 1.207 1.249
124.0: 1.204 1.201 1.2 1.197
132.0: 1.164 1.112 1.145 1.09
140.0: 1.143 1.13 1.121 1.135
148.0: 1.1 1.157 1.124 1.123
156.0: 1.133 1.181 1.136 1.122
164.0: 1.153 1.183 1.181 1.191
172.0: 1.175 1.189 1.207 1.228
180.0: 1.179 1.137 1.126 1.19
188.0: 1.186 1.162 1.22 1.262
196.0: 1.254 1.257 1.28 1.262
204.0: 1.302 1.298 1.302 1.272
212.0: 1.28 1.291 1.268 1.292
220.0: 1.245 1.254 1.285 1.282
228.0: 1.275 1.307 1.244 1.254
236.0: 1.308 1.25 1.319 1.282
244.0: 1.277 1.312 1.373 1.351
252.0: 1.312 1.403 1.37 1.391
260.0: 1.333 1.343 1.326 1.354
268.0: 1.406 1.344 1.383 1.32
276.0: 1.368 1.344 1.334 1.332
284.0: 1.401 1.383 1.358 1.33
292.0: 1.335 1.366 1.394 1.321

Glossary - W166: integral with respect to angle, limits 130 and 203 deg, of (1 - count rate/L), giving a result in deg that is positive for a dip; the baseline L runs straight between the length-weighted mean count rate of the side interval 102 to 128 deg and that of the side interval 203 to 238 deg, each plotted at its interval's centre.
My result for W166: 3.53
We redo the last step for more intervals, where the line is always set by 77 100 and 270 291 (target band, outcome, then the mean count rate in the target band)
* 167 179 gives 0.3 deg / 1.2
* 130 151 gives 0.9 deg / 1.13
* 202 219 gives -0.2 deg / 1.29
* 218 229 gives 0.1 deg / 1.27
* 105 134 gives -0.8 deg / 1.19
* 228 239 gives 0.2 deg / 1.27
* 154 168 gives 0.6 deg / 1.15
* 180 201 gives 0.6 deg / 1.21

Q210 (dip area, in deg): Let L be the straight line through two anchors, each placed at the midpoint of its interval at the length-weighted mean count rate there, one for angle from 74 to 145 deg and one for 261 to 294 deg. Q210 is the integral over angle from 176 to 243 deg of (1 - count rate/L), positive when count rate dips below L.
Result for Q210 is 1.0 deg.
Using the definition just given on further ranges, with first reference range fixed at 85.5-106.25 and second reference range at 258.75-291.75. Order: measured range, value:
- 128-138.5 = 0.1 deg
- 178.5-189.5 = 0.6 deg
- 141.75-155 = 0.6 deg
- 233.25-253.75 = 0.0 deg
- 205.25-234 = 0.0 deg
